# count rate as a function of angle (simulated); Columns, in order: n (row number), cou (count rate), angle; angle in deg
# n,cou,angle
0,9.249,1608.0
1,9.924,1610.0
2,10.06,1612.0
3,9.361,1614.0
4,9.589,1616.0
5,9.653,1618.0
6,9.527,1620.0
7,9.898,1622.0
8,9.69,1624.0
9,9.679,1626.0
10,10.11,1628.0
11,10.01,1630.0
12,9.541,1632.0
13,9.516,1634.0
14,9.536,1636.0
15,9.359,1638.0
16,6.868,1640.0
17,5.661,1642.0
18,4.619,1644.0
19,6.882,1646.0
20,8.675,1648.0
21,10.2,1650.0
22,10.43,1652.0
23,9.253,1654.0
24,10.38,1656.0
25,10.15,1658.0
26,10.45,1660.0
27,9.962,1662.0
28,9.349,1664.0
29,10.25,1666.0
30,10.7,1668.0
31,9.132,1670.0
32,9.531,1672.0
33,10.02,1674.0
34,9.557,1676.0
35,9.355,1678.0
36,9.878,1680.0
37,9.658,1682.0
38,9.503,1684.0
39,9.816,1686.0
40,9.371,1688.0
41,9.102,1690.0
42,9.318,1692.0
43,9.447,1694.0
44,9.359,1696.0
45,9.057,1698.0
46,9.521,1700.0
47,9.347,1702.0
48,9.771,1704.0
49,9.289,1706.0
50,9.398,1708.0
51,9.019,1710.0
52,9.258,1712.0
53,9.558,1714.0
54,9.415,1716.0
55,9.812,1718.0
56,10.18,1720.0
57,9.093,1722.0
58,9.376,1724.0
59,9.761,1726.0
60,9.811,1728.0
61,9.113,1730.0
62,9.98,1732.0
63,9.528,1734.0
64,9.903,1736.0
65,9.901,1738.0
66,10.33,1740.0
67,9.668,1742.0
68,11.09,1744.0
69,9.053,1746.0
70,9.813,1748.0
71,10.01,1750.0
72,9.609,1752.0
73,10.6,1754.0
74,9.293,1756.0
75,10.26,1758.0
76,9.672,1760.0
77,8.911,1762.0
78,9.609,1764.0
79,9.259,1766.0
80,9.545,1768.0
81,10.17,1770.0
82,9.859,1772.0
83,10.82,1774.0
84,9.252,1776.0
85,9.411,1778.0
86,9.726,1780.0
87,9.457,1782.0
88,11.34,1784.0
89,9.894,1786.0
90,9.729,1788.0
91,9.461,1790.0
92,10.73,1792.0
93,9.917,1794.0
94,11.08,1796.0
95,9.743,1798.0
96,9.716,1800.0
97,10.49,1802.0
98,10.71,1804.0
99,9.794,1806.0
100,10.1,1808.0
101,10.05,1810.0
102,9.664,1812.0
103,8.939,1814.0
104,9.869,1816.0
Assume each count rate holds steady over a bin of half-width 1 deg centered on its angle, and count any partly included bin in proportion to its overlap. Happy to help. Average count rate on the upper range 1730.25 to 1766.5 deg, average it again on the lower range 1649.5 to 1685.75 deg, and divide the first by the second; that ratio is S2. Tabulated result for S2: 0.99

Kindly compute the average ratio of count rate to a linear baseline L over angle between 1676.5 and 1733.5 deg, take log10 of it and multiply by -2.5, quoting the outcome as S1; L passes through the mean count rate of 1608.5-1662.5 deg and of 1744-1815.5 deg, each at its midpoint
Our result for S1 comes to 0.01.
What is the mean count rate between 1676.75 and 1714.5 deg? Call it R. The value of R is 9.42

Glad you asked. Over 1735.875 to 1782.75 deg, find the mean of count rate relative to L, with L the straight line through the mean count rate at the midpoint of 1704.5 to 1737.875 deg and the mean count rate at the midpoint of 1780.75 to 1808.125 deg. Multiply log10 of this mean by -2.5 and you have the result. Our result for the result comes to 0.01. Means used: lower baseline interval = 9.54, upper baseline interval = 10.2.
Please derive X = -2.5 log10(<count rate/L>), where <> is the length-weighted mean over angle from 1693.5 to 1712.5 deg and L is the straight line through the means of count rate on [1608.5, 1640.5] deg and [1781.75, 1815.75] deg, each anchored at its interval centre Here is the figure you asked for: 0.05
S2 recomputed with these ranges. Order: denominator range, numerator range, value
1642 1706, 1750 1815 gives 1.06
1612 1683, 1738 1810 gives 1.07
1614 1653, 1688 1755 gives 1.08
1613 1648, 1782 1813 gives 1.15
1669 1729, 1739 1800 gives 1.04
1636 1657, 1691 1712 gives 1.13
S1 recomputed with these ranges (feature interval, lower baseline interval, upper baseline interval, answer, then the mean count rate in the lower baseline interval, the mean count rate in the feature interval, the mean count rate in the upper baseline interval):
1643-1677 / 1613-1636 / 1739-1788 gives 0.04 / 9.68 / 9.38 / 9.86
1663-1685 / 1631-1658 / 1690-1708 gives -0.08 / 8.59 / 9.72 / 9.37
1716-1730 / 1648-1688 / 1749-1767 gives 0.01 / 9.83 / 9.61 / 9.69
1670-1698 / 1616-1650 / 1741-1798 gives -0.04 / 8.77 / 9.5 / 9.9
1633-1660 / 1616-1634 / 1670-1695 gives 0.12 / 9.74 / 8.65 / 9.53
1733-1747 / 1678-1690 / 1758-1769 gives -0.05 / 9.58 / 9.92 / 9.48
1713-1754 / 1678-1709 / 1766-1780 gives -0.02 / 9.45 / 9.77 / 9.79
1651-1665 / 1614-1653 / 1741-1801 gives -0.10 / 8.93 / 10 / 9.89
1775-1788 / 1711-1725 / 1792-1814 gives 0.01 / 9.53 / 9.84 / 10.1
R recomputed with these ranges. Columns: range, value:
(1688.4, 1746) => 9.57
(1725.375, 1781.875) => 9.78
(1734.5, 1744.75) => 10.1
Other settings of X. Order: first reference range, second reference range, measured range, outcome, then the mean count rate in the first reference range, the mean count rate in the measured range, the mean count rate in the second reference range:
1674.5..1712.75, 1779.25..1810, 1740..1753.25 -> -0.01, 9.43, 9.92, 10.1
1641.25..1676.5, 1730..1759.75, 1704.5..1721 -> 0.02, 9.2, 9.5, 9.9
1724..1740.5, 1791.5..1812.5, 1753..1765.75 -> 0.02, 9.75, 9.7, 10.2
